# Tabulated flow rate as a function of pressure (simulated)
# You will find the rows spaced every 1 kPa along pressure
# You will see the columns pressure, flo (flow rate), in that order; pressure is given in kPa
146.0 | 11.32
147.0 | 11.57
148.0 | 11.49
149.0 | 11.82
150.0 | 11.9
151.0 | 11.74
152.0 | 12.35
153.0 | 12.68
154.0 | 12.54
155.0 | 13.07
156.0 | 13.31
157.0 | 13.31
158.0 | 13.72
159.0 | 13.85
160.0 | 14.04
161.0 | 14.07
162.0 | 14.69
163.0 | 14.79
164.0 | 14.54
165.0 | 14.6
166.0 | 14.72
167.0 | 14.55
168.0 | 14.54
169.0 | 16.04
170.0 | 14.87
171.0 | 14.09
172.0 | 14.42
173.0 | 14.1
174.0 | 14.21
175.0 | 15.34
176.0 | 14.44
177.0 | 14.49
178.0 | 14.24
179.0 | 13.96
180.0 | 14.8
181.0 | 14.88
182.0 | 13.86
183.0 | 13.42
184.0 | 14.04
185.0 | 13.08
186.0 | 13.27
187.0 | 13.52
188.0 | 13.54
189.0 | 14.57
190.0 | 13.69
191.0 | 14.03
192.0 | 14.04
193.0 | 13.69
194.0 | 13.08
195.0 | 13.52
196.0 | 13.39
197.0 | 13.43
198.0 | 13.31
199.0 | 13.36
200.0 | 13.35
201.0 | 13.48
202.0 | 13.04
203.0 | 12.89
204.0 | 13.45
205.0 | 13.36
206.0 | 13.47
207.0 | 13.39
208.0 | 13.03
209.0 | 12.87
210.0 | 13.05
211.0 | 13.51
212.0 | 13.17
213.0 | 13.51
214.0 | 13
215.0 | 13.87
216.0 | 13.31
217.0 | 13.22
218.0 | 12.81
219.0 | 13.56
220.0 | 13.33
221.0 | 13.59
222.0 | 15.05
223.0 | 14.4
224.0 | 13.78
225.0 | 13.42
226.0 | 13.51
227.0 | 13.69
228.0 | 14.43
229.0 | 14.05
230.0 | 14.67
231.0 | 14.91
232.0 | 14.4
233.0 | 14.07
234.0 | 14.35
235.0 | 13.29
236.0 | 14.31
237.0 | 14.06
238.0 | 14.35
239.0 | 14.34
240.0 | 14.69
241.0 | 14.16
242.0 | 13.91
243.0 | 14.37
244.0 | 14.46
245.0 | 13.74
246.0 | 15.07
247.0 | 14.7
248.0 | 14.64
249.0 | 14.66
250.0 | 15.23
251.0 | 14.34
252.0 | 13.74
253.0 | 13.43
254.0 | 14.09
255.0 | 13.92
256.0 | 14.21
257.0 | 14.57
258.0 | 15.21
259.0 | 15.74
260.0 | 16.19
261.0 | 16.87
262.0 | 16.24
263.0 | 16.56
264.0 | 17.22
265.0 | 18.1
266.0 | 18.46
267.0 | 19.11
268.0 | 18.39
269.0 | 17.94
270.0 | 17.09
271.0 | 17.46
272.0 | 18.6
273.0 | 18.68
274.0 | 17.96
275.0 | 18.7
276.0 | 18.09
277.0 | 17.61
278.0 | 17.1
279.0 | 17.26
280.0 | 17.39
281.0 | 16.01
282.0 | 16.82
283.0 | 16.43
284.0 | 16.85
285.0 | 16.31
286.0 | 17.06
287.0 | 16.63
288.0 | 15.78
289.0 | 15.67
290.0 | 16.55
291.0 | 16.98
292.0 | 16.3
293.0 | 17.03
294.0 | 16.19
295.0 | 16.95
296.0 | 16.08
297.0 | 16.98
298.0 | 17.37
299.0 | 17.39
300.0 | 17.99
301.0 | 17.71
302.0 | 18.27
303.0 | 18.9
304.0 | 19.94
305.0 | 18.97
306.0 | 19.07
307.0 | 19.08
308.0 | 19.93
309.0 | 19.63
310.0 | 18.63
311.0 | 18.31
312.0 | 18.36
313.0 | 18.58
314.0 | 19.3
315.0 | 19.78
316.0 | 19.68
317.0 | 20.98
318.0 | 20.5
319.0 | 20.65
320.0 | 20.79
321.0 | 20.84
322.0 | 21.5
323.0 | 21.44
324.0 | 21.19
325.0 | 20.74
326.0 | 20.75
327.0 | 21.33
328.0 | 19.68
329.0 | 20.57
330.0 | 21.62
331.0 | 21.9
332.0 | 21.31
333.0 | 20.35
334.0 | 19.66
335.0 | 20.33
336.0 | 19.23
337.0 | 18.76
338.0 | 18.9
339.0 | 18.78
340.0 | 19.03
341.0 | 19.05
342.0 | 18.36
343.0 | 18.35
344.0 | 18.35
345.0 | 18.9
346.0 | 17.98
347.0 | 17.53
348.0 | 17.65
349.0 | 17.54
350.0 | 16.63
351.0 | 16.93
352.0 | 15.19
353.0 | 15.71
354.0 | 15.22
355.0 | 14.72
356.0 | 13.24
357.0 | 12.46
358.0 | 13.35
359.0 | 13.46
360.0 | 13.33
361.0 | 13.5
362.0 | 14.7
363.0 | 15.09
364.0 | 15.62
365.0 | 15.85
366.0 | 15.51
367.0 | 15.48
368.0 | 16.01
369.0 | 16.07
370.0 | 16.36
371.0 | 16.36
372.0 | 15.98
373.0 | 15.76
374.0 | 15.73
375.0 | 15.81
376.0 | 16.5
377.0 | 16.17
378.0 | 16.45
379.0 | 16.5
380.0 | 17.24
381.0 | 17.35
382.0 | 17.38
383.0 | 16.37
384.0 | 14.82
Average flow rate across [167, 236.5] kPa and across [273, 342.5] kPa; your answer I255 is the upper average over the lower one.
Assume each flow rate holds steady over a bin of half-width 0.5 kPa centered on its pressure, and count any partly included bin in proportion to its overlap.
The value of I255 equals 1.35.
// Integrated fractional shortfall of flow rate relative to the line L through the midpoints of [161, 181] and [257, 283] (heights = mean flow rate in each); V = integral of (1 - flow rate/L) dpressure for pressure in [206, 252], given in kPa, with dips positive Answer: 6.4 kPa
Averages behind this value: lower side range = 14.6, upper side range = 17.3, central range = 14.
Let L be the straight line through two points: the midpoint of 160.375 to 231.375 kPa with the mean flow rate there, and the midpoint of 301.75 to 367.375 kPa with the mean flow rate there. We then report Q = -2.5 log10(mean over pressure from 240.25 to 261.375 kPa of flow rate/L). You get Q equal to 0.07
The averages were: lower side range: 13.9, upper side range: 18.3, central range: 14.6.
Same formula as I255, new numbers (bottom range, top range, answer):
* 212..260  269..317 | 1.26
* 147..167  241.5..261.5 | 1.10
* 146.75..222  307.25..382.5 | 1.31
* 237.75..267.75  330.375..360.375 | 1.14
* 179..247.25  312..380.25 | 1.29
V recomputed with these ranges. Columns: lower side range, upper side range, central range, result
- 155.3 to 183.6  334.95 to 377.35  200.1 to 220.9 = 2.1 kPa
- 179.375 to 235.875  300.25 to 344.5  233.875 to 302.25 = 2.9 kPa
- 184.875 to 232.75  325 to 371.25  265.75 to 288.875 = -3.0 kPa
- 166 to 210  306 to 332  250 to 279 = 1.6 kPa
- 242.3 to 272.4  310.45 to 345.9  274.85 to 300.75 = 1.0 kPa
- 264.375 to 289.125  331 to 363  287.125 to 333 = -4.7 kPa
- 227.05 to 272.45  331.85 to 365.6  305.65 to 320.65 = -3.0 kPa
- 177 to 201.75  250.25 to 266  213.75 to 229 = 0.9 kPa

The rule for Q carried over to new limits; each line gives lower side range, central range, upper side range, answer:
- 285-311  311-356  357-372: -0.18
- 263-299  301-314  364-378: -0.13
